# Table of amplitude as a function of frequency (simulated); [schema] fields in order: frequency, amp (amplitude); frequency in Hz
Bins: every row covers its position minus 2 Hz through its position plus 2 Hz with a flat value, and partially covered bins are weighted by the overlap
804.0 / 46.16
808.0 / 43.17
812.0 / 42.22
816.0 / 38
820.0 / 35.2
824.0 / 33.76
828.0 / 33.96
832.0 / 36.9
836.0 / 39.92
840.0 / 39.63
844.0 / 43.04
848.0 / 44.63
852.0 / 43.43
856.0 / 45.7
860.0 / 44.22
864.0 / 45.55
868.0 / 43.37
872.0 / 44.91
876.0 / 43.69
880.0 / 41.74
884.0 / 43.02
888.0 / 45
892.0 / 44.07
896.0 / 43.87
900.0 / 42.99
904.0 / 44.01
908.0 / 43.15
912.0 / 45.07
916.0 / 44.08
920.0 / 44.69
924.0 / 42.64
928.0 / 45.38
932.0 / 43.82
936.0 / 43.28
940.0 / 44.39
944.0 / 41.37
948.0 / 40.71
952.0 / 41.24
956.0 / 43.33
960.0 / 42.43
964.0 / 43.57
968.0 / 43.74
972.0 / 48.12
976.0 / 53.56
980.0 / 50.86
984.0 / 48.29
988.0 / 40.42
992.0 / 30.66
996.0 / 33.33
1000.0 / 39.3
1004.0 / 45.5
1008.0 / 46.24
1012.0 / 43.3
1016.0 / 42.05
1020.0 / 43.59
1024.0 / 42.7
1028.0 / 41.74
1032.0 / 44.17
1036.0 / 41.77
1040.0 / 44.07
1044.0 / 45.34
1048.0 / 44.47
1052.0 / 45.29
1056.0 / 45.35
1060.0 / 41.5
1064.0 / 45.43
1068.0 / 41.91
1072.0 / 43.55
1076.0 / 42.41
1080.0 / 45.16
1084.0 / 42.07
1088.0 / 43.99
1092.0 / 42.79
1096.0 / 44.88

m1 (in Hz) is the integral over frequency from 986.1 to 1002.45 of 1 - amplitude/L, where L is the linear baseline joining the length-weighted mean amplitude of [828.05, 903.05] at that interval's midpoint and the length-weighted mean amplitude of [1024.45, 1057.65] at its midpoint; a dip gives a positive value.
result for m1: 2.8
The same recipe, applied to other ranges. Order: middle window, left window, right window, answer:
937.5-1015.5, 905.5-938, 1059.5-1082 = 1.2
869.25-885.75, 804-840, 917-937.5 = -0.8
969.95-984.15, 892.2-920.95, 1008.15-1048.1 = -2.2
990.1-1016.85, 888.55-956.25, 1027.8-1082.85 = 2.2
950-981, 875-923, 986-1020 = -3.1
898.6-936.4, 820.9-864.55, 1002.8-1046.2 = -1.9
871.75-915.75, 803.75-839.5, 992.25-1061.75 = -4.2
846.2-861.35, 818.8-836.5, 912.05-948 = -2.7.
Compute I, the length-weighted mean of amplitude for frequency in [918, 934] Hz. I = 44.1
